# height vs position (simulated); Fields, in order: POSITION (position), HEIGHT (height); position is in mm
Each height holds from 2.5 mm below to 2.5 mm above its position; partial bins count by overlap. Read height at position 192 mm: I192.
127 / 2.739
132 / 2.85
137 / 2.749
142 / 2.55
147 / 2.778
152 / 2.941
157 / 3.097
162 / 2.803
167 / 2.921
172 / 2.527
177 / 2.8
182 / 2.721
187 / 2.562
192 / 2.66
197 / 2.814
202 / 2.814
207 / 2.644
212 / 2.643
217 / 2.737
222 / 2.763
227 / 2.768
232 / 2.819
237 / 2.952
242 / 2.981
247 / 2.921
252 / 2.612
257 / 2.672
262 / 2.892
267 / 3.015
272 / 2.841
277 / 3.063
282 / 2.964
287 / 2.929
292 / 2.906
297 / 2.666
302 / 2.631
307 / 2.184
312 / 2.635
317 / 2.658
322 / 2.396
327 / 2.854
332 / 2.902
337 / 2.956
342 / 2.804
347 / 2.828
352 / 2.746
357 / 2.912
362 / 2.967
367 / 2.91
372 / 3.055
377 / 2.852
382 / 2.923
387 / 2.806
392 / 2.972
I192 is 2.66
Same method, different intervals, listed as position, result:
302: 2.631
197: 2.814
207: 2.644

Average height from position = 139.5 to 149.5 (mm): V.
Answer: 2.66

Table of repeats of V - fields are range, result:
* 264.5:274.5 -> 2.93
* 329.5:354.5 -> 2.85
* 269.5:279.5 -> 2.95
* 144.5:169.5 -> 2.91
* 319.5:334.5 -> 2.72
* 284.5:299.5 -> 2.83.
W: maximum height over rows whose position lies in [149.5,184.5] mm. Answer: 3.097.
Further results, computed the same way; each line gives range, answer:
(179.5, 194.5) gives 2.721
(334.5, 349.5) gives 2.956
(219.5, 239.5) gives 2.952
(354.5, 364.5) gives 2.967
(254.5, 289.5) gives 3.063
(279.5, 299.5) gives 2.964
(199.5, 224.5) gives 2.814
